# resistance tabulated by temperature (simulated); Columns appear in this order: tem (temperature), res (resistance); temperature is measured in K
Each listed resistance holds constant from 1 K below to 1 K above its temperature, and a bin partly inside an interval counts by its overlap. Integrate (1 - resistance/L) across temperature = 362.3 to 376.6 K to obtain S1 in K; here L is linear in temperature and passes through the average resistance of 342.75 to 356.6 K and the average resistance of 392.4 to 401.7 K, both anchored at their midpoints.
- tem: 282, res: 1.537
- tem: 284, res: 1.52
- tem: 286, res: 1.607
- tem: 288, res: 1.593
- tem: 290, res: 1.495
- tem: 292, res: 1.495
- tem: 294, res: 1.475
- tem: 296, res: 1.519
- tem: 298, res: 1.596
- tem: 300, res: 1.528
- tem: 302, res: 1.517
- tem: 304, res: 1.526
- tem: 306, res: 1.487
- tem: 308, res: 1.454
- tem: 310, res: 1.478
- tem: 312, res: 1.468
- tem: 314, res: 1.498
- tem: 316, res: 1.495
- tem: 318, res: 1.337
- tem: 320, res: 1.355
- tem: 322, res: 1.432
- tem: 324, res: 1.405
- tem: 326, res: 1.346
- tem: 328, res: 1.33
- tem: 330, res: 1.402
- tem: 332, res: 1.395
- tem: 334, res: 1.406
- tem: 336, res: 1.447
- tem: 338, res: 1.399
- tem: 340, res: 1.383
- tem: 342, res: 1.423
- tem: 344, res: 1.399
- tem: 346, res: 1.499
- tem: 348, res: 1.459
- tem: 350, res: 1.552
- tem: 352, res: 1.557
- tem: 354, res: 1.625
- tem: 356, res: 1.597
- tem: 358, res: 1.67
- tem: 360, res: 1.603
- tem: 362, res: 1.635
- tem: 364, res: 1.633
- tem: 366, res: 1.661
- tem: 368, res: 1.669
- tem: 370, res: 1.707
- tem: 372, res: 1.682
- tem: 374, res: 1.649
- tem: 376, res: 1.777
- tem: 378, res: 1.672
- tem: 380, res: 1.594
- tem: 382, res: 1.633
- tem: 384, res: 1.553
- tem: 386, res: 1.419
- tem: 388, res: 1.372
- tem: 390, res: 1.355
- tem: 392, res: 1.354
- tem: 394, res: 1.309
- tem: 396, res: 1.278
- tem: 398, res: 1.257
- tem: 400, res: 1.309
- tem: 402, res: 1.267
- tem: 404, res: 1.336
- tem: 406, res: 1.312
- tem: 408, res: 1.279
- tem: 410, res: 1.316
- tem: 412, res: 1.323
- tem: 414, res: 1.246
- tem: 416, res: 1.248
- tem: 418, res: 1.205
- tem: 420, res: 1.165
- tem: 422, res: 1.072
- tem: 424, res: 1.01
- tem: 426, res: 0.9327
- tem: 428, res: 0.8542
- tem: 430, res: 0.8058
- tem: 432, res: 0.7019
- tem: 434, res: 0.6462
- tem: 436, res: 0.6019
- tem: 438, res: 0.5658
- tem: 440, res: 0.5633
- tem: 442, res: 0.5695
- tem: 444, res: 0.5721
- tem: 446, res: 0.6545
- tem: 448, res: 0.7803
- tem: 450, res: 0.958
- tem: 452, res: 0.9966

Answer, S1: -2.53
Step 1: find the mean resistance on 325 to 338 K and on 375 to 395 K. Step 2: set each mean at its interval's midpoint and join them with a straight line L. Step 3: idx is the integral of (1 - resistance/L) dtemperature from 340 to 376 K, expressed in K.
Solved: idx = -3.54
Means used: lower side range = 1.39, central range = 1.59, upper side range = 1.5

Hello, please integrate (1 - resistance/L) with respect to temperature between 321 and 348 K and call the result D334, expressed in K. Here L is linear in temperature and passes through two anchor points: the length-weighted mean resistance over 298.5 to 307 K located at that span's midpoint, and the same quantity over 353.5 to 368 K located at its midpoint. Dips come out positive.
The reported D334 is 2.99 K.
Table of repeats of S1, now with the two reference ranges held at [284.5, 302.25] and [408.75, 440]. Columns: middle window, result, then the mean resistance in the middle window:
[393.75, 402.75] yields -1.7 K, 1.28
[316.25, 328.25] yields 0.3 K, 1.38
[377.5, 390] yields -4.1 K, 1.52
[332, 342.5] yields -0.5 K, 1.41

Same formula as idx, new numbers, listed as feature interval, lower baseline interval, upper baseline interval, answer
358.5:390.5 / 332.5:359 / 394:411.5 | -4.9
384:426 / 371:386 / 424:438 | -3.4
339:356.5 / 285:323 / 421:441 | -3.6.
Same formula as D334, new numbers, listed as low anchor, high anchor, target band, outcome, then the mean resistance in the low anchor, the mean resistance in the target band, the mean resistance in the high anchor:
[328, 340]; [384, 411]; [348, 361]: -2.0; 1.4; 1.59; 1.33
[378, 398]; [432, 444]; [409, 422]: -3.5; 1.43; 1.24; 0.597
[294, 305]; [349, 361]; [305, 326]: 1.6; 1.53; 1.44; 1.6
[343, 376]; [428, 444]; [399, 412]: -3.5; 1.61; 1.3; 0.646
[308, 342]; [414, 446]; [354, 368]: -4.8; 1.41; 1.64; 0.841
